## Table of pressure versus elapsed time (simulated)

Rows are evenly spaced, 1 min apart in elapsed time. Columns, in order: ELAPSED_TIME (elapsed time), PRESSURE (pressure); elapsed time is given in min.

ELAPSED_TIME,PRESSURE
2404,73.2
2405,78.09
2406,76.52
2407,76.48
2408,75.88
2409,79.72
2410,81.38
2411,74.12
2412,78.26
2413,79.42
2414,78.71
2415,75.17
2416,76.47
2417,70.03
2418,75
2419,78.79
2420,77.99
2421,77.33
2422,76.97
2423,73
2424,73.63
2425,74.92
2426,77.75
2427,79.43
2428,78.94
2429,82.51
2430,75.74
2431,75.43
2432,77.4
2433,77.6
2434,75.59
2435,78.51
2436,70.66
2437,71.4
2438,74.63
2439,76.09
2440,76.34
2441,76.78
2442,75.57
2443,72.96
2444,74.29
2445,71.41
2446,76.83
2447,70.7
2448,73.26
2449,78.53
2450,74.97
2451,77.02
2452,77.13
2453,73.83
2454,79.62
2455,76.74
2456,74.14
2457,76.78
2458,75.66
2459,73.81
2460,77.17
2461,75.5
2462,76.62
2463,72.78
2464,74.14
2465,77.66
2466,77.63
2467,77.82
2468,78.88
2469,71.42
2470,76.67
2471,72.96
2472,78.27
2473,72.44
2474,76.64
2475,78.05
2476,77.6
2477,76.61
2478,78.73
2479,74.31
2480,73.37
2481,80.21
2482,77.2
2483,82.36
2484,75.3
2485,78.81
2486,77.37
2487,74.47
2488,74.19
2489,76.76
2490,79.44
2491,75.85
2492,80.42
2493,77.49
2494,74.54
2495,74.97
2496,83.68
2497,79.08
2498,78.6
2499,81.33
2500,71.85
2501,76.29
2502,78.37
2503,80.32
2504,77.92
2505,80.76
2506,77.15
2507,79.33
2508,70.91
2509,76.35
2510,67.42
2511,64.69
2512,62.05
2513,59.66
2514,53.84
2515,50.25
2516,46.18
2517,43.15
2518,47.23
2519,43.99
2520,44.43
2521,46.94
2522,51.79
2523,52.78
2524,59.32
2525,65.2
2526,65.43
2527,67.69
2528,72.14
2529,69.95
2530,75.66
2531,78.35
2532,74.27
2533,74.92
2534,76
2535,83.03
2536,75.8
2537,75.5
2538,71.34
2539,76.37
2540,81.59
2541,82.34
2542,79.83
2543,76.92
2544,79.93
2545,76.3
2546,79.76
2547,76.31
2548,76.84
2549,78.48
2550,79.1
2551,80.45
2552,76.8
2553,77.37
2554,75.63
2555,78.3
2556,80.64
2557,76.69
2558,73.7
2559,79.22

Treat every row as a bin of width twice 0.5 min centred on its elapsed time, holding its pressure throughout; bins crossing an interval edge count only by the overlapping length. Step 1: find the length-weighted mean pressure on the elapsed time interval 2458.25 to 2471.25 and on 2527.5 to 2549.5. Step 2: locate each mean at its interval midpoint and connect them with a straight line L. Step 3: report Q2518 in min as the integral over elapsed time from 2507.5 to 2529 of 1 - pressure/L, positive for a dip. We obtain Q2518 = 5.2 min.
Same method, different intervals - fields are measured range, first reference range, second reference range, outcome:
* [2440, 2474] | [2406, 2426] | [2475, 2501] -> 0.67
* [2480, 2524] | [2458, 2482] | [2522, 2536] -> 2.13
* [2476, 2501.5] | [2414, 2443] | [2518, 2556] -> -1.30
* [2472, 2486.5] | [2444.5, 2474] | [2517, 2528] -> -1.72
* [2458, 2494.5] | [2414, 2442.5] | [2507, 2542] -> -2.98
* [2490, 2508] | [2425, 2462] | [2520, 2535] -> -2.18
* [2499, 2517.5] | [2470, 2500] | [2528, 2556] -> 2.22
